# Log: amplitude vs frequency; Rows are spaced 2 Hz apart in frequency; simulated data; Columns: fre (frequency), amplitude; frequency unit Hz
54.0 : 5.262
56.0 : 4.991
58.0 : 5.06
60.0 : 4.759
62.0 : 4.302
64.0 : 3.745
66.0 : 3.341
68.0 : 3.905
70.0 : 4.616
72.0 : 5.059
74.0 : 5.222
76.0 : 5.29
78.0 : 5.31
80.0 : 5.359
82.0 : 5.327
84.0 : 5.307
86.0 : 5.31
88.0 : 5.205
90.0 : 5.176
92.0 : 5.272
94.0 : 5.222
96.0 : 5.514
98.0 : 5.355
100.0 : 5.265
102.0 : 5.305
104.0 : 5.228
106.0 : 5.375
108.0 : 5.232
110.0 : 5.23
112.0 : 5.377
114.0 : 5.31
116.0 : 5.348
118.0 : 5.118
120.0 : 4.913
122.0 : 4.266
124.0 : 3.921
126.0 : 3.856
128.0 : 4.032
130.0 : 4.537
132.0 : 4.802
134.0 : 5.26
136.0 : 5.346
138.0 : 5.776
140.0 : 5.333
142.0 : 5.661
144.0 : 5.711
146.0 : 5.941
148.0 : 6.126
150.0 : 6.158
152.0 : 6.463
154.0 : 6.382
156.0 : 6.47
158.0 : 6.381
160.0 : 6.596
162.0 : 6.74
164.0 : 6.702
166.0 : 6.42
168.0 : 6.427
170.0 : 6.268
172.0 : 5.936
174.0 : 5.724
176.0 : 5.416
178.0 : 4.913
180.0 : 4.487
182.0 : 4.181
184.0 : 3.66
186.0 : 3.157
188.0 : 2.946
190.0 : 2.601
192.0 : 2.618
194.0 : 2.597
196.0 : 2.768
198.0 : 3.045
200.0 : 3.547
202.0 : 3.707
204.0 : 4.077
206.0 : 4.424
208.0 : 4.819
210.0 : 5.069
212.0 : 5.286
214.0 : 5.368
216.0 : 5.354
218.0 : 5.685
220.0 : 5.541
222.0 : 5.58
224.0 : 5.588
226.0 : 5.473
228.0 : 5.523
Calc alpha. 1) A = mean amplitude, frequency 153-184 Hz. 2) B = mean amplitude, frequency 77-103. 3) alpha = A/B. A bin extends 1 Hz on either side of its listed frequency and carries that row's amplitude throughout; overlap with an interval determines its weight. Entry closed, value 1.1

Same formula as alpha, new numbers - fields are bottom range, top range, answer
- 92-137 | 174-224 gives 0.85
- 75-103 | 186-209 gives 0.64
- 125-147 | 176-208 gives 0.71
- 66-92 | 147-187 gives 1.14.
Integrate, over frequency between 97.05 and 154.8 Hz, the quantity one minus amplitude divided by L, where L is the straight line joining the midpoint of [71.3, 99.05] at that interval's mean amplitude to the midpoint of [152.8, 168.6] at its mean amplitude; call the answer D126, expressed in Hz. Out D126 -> 6.7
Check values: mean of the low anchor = 5.28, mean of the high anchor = 6.52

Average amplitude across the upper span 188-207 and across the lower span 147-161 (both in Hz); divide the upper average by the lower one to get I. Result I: 0.51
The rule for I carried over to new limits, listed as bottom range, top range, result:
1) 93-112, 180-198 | 0.59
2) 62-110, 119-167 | 1.11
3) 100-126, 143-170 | 1.27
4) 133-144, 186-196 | 0.50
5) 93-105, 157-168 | 1.23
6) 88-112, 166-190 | 0.91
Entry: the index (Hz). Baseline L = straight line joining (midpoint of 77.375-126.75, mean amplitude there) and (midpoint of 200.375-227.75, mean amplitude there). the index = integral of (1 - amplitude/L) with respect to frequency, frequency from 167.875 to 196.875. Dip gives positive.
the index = 5.1 Hz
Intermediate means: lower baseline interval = 5.13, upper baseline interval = 5.05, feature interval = 4.19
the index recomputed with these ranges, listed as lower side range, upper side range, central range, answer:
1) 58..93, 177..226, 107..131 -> -0.6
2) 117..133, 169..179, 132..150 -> -3.0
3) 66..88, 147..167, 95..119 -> 1.0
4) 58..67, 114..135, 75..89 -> -3.2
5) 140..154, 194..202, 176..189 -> 0.1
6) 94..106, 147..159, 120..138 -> 3.9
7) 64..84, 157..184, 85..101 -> -1.0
